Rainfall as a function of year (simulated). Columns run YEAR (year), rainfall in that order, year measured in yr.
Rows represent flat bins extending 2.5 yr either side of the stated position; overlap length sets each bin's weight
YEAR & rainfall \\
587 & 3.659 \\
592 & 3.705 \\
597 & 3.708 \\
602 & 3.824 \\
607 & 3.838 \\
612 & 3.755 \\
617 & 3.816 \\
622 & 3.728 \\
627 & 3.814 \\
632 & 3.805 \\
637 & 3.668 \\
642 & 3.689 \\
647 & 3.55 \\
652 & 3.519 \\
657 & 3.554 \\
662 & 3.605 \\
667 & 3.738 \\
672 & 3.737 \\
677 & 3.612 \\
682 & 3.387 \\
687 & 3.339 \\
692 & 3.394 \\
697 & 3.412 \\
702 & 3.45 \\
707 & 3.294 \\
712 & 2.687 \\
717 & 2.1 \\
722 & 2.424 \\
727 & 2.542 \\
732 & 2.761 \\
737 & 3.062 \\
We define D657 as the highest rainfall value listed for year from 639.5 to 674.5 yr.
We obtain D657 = 3.738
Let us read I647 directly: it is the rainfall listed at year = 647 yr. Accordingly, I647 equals 3.55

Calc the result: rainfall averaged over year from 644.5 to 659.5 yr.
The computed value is 3.54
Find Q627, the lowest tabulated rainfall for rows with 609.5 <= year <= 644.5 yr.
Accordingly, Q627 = 3.668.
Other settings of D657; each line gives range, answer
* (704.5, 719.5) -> 3.294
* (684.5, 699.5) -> 3.412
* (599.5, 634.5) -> 3.838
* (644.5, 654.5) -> 3.55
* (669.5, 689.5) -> 3.737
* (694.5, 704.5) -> 3.45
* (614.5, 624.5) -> 3.816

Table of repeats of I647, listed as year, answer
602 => 3.824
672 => 3.737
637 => 3.668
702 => 3.45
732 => 2.761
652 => 3.519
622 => 3.728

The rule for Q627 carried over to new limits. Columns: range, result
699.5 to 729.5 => 2.1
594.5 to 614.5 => 3.708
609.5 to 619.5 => 3.755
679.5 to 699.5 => 3.339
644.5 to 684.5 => 3.387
